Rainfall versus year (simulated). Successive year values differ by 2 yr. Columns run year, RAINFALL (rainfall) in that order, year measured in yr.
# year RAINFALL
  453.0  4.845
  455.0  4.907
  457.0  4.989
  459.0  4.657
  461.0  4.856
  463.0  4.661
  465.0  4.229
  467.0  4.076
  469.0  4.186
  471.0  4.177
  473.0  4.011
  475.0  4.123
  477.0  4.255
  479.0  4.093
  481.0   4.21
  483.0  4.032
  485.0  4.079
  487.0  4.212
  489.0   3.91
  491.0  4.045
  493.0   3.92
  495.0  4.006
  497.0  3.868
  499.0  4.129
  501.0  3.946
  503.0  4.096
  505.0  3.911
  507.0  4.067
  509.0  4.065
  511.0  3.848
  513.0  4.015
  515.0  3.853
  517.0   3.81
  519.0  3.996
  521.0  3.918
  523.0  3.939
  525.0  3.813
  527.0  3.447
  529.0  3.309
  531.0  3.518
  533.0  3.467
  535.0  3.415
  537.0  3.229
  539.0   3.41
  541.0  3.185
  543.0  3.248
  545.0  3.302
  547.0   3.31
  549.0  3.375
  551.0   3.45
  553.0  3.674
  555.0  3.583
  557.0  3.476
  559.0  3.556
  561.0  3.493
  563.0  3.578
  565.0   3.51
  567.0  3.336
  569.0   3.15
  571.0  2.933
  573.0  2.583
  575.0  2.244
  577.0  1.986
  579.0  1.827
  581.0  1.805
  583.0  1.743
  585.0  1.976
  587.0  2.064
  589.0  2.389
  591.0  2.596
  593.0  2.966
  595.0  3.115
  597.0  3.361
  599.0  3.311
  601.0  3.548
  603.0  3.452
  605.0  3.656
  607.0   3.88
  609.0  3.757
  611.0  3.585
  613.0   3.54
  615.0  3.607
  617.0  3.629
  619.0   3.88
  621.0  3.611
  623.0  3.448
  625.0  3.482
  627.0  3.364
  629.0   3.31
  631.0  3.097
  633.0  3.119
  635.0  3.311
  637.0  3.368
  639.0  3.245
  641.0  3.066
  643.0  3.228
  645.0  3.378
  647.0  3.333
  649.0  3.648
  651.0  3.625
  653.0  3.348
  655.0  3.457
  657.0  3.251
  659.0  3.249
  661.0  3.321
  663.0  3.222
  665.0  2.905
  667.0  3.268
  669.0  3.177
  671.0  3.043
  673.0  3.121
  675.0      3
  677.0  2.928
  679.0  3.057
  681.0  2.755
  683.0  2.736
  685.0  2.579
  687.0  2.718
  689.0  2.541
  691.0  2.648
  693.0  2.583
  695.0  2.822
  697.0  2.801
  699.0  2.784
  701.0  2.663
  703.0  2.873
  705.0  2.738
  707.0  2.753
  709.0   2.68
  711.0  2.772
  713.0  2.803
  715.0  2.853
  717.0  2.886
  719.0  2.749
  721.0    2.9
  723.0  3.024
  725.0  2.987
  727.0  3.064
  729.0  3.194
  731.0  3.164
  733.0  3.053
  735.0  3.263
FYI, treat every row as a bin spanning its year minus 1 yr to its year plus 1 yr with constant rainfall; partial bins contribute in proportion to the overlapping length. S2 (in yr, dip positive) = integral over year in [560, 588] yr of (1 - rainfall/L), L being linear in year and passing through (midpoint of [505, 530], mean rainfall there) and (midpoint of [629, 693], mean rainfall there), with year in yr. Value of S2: 7.7 yr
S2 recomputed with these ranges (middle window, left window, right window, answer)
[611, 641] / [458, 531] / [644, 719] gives -1.2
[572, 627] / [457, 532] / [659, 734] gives 6.8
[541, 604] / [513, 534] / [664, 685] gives 9.3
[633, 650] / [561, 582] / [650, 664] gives -0.4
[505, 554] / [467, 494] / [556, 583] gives -3.0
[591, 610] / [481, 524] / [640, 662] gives 0.9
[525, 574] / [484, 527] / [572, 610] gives -0.5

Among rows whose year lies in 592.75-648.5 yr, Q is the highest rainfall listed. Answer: 3.88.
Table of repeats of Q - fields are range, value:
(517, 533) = 3.996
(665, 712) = 3.268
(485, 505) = 4.212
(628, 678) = 3.648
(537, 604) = 3.674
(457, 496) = 4.989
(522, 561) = 3.939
